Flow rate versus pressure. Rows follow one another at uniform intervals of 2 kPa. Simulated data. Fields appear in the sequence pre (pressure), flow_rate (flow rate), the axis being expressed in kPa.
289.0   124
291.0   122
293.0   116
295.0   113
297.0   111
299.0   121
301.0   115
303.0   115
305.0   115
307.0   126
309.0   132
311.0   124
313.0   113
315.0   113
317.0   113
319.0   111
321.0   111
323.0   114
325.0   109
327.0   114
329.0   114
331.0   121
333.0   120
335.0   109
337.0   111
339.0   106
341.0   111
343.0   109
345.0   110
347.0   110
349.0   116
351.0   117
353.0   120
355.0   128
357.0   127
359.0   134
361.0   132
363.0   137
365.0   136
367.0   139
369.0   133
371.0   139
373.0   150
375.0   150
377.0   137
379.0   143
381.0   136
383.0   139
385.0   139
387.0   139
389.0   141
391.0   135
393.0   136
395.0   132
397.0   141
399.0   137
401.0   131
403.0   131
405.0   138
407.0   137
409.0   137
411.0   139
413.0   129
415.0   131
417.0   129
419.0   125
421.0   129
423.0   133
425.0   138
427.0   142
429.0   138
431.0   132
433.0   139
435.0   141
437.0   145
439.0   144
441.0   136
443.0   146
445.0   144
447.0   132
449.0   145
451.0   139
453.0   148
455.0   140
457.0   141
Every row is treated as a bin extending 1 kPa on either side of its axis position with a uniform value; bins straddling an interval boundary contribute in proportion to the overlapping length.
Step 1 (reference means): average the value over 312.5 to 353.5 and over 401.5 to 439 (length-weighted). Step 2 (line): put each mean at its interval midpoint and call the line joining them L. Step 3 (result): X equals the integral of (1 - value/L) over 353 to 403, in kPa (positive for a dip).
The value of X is -4.9 kPa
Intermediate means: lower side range 113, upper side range 135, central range 137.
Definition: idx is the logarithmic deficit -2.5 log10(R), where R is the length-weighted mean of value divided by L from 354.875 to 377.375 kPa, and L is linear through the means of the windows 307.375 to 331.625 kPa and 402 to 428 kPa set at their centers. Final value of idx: -0.10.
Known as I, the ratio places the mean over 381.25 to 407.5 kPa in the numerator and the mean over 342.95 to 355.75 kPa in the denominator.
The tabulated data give 1.18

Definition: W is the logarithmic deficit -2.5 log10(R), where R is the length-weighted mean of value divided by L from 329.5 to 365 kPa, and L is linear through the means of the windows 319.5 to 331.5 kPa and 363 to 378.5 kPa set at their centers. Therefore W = 0.06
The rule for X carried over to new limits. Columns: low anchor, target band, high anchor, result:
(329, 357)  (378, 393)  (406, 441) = -1.5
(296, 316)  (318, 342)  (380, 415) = 2.1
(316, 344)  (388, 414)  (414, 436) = -1.4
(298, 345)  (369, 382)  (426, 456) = -1.6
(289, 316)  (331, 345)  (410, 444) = 1.3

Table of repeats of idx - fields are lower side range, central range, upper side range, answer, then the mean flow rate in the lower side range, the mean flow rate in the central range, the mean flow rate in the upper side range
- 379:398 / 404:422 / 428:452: 0.05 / 138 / 133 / 140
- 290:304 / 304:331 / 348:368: 0.04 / 116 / 116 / 129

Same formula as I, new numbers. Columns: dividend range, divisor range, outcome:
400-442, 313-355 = 1.20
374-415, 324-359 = 1.19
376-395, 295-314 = 1.16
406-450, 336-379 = 1.08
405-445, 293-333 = 1.18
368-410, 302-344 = 1.20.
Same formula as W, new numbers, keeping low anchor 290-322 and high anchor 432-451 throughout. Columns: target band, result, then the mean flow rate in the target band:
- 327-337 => 0.06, 115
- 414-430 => 0.04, 133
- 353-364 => -0.04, 131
